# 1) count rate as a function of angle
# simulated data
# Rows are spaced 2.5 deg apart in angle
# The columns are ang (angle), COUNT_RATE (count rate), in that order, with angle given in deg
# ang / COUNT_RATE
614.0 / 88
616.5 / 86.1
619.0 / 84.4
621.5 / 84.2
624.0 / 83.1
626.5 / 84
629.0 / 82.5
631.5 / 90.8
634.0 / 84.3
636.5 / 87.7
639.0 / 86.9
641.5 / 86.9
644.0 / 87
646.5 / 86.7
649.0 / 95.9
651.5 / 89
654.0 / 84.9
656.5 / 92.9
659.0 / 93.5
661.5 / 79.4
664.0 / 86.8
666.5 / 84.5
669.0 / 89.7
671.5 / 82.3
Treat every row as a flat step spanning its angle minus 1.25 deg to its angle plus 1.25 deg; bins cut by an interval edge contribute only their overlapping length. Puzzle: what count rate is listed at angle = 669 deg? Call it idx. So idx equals 89.7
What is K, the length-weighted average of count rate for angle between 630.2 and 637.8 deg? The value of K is 87.6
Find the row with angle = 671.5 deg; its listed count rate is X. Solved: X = 82.3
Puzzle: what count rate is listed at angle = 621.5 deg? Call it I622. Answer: 84.2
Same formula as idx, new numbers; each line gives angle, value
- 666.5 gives 84.5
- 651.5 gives 89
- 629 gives 82.5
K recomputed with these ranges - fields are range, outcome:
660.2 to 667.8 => 83.7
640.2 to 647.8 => 86.9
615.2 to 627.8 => 84.4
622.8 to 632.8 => 85.1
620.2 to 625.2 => 83.7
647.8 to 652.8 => 92.3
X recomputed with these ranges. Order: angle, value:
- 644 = 87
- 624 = 83.1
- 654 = 84.9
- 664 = 86.8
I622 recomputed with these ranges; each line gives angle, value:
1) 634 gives 84.3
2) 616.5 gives 86.1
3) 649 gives 95.9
